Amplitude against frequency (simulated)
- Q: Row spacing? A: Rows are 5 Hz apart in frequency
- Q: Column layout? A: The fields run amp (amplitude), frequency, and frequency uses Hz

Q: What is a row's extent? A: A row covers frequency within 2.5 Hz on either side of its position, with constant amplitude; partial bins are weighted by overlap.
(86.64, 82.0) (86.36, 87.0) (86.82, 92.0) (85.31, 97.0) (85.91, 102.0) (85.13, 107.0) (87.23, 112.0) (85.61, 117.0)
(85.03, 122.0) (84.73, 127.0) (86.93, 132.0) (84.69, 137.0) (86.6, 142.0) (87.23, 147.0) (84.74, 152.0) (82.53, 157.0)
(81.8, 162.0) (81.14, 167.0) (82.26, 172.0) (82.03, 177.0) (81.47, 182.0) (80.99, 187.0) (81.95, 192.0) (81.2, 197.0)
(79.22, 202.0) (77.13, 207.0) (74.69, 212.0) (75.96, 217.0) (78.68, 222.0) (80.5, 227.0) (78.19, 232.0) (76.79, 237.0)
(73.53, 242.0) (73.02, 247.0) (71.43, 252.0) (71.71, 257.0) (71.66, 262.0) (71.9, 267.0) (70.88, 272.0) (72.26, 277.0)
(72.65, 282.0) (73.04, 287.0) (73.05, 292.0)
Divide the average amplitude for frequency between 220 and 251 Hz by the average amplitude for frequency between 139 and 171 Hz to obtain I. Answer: 0.9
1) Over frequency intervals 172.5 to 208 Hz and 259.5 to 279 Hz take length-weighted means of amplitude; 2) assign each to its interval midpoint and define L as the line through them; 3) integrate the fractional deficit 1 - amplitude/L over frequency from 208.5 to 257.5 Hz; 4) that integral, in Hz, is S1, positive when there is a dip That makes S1 0.1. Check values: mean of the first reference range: 80.8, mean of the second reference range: 71.7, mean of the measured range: 75.6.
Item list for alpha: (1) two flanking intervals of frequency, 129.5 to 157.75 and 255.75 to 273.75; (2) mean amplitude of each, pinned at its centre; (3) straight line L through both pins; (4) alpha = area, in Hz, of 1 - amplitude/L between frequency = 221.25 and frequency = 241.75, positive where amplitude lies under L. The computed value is -0.7 Hz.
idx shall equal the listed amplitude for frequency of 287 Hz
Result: 73.04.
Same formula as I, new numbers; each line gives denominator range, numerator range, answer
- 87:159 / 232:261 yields 0.86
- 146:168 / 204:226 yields 0.92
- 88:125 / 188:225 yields 0.91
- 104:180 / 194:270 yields 0.90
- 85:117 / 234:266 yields 0.85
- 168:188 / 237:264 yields 0.89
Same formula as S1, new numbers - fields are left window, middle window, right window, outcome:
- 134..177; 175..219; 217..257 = 0.17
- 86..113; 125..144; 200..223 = -0.58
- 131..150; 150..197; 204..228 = 0.16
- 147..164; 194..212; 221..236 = 0.44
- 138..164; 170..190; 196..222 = -0.15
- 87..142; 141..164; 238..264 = -0.67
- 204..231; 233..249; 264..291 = 0.12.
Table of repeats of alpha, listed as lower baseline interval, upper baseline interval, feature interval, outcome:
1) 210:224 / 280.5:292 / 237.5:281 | 1.2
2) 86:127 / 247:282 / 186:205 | -0.7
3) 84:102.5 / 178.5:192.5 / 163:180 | 0.1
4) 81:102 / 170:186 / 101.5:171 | -0.8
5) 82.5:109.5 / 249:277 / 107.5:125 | -0.3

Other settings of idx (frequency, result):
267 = 71.9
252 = 71.43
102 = 85.91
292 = 73.05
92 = 86.82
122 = 85.03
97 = 85.31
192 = 81.95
